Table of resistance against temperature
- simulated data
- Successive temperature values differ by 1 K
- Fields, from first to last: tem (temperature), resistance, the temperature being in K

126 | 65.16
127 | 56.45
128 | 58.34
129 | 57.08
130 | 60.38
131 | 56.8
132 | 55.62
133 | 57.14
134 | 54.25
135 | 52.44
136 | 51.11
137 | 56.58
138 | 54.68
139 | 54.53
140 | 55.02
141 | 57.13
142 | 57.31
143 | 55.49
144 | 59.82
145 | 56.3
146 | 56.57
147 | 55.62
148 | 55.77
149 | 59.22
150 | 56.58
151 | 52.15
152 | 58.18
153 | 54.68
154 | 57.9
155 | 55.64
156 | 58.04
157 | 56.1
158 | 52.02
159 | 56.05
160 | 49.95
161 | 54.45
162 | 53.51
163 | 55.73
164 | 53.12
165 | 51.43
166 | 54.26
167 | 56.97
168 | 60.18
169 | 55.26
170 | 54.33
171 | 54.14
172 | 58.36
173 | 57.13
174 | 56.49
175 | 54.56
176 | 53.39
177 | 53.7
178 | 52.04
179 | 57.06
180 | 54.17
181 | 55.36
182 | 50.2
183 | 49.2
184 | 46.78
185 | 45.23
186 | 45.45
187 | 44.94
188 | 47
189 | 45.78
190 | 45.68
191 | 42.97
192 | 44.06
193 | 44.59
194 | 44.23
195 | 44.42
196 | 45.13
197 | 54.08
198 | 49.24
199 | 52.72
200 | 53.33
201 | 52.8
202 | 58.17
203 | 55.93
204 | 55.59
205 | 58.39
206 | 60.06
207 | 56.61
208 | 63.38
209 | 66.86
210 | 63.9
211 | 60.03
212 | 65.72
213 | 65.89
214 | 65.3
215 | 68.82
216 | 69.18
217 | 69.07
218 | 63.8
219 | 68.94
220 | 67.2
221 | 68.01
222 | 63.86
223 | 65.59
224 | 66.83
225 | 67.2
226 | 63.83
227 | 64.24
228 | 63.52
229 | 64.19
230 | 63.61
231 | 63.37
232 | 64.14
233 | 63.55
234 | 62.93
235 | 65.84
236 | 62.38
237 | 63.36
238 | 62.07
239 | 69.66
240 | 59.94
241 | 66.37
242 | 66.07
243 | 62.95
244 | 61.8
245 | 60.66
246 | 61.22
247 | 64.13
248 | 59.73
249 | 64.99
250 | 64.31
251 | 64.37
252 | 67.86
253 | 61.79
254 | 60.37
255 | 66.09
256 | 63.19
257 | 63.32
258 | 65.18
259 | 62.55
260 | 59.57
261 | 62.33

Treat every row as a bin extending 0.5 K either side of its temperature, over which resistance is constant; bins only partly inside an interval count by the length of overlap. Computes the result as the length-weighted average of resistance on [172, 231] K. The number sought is 56.9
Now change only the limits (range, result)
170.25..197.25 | 49.9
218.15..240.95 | 64.8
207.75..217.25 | 65.8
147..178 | 55.3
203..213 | 61.1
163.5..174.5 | 55.6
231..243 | 64.1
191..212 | 54.2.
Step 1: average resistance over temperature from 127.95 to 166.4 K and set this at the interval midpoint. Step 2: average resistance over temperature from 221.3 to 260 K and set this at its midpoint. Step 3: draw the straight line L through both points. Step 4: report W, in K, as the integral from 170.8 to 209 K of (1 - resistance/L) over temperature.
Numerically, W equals 4.8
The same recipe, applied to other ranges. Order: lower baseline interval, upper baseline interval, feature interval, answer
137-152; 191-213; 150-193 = 2.2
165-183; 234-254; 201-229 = -1.7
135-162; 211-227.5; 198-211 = 1.3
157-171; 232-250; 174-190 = 1.7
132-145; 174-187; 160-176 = -0.8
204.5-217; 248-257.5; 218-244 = -0.3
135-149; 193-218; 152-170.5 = 0.5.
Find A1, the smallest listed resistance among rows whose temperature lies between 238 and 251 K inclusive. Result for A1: 59.73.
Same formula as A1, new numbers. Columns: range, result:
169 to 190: 44.94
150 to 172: 49.95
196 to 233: 45.13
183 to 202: 42.97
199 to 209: 52.72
